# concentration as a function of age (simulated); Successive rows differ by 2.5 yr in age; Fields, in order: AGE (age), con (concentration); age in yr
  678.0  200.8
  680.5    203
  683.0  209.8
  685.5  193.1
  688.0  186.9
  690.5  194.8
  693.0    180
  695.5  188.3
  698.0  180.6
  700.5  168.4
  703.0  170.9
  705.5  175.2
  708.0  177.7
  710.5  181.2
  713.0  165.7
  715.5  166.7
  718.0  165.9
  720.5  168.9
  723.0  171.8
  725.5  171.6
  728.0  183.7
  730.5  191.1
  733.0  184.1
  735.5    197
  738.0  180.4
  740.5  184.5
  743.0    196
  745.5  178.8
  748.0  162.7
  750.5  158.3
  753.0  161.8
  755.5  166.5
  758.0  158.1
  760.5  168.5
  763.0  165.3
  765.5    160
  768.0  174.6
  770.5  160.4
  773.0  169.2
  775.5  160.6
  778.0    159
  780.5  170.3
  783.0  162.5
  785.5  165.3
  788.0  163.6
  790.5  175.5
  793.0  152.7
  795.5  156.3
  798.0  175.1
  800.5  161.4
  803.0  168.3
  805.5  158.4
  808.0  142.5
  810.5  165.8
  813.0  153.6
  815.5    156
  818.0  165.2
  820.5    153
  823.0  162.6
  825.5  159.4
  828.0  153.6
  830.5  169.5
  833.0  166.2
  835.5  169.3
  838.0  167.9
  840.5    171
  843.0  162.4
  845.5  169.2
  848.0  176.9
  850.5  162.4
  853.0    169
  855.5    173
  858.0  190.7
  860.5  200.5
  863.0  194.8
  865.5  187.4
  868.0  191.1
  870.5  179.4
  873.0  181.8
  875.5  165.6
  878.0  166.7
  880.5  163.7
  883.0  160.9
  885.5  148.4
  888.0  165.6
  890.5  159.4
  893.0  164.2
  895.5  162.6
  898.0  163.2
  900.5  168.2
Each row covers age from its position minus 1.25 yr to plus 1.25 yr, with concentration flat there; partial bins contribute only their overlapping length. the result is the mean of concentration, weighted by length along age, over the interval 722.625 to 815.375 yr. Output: 168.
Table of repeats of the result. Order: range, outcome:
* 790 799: 164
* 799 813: 159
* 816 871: 172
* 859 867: 194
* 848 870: 183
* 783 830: 161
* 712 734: 174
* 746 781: 164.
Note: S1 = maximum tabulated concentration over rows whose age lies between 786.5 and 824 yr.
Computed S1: 175.5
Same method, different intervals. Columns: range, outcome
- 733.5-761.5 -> 197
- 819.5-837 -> 169.5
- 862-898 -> 194.8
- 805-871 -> 200.5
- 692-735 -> 191.1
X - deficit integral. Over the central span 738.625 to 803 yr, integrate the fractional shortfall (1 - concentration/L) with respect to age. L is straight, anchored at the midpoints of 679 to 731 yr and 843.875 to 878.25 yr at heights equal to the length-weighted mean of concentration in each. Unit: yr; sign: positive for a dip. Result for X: 4.7 yr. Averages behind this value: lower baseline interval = 181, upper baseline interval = 179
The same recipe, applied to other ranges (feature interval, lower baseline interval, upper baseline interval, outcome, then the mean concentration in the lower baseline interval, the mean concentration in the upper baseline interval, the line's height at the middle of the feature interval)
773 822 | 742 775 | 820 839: 1.0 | 167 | 163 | 165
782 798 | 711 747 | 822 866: 1.1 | 179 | 172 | 175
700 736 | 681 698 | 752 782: 1.2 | 192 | 165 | 182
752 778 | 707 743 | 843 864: 2.1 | 179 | 178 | 178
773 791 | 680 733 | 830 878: 1.3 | 180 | 176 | 178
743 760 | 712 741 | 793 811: 0.5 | 178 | 160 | 172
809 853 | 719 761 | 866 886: 2.2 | 176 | 171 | 173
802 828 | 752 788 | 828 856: 1.3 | 164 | 168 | 167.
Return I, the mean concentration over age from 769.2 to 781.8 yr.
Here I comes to 164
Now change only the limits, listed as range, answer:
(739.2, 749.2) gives 181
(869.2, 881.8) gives 171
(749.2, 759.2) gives 161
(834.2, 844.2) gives 168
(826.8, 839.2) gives 165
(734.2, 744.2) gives 189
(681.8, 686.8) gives 201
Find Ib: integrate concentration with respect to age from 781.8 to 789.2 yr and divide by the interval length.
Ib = 164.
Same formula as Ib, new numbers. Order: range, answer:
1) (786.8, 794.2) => 164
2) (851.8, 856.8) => 171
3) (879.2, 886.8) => 158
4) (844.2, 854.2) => 169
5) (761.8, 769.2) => 167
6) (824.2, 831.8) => 161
